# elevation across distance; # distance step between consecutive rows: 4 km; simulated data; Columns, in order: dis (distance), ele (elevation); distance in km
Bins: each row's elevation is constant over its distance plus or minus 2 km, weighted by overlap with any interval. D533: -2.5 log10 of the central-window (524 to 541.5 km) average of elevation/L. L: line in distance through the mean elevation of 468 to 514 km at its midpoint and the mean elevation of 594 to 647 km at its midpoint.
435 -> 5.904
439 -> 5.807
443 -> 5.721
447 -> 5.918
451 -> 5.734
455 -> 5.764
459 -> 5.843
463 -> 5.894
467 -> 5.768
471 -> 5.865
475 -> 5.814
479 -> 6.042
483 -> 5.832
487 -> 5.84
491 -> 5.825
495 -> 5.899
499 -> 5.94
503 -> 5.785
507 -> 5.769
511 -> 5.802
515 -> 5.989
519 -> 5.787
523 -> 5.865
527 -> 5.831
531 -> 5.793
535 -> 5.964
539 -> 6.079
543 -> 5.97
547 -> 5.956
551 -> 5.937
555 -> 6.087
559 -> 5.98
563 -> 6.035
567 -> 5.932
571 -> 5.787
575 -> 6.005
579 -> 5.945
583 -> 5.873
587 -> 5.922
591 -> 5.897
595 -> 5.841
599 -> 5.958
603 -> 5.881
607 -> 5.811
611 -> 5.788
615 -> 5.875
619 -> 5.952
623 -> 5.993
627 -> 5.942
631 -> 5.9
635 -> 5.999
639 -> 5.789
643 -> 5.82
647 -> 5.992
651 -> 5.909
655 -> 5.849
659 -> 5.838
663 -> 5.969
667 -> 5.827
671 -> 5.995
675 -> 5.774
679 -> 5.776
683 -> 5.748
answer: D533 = -0.009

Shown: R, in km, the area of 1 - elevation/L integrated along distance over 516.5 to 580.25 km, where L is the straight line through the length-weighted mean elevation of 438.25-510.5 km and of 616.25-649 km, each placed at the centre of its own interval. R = -0.6 km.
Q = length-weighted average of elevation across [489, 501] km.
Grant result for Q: 5.89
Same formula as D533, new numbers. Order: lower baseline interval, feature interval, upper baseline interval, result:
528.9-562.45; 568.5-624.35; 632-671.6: 0.008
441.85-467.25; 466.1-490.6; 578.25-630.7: -0.007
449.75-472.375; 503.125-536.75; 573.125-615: 0.000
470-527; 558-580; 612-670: -0.012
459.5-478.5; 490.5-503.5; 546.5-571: 0.003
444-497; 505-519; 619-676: 0.003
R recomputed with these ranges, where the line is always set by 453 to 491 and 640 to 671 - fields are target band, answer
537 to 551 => -0.30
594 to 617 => 0.08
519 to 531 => 0.07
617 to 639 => -0.22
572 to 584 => -0.12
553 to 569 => -0.38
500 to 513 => 0.13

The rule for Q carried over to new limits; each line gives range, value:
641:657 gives 5.89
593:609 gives 5.87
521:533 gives 5.83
